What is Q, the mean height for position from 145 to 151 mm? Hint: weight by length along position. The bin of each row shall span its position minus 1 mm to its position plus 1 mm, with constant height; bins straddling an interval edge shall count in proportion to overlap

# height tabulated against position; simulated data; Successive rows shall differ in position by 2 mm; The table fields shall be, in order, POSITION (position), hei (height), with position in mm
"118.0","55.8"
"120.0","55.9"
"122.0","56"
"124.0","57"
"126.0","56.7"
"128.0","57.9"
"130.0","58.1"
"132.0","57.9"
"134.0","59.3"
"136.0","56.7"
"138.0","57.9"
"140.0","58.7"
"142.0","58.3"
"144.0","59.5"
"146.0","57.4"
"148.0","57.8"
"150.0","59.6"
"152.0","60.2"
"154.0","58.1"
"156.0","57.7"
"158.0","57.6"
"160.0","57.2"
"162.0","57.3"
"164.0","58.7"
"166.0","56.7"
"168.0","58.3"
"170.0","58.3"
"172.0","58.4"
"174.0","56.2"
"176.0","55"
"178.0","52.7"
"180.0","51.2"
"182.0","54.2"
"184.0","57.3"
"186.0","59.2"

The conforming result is 58.3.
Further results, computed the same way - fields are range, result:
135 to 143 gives 57.9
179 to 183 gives 52.7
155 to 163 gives 57.5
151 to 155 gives 59.2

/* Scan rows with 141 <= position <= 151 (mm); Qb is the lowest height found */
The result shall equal 57.4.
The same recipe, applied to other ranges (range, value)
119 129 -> 55.9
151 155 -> 58.1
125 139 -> 56.7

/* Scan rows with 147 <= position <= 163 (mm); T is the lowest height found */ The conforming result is 57.2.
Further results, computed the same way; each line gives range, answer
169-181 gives 51.2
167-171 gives 58.3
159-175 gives 56.2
